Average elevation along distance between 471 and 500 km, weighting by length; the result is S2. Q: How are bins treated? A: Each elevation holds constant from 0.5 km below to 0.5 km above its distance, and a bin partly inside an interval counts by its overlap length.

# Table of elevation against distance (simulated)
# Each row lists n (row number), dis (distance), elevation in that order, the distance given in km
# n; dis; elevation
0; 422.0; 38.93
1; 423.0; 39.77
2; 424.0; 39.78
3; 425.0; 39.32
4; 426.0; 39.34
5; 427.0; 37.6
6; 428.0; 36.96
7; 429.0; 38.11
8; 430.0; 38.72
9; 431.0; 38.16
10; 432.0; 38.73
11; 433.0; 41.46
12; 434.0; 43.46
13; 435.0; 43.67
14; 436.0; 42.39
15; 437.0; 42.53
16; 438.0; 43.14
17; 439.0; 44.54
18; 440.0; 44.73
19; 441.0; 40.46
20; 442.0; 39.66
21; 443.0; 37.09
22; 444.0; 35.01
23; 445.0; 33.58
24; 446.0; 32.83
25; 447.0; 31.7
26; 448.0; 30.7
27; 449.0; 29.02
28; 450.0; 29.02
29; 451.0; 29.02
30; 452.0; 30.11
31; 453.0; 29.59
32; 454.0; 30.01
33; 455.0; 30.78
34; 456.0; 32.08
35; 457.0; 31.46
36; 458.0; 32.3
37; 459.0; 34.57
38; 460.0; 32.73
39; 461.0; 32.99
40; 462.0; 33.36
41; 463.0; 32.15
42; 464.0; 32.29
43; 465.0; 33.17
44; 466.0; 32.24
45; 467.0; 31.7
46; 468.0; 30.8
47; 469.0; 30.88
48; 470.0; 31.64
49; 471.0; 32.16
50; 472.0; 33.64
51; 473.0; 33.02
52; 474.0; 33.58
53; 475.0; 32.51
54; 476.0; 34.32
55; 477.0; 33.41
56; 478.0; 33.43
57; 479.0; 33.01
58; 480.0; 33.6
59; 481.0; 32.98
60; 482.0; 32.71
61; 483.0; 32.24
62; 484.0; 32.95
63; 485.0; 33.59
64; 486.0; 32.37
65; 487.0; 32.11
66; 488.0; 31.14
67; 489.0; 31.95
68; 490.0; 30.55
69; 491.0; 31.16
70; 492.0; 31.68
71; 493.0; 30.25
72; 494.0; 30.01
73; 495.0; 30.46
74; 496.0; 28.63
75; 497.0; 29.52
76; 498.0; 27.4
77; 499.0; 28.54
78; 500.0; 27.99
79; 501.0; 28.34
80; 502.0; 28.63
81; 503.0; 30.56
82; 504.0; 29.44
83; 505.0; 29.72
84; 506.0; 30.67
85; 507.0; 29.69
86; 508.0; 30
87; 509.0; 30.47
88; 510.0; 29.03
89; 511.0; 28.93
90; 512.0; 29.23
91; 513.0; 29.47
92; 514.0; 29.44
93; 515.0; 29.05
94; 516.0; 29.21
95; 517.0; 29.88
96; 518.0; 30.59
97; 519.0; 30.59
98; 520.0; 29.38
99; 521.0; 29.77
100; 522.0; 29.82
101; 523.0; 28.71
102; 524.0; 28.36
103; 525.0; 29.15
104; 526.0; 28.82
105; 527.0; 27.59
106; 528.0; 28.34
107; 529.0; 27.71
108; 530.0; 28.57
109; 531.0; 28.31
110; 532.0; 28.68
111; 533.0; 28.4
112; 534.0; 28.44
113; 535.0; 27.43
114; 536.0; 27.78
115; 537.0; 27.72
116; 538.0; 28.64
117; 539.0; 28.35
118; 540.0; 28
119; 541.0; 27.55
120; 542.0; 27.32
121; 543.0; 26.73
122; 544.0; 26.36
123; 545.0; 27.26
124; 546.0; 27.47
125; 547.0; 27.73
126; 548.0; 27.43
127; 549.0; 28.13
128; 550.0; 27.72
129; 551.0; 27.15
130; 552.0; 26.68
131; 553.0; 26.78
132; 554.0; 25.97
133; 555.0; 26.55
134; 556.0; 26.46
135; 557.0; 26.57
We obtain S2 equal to 31.8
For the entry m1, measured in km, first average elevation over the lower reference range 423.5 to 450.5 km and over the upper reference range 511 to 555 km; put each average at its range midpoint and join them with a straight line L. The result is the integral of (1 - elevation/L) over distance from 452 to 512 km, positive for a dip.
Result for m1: 3.87 km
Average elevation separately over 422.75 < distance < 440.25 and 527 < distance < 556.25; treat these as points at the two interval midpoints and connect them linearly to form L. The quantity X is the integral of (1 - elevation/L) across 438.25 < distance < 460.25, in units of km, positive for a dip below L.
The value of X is 2.7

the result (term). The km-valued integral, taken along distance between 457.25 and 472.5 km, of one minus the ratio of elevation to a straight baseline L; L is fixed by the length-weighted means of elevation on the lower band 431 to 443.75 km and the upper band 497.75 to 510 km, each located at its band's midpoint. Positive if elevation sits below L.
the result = 1.7 km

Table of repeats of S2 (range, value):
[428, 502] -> 33.6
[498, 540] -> 29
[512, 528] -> 29.3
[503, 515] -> 29.7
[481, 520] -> 30.2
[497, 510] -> 29.3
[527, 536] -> 28.2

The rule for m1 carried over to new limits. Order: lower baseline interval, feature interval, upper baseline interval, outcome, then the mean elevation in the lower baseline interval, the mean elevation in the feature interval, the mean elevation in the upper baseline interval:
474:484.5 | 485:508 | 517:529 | 1.1 km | 33.1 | 30.1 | 29.2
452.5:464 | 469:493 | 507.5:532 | -1.2 km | 32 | 32.5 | 29.2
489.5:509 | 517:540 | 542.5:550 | -0.4 km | 29.7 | 28.7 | 27.3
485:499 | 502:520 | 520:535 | -0.1 km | 30.6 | 29.7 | 28.6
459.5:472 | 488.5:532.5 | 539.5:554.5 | 0.1 km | 32.2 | 29.4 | 27.2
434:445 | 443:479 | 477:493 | 4.6 km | 41.1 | 32.1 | 32.3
